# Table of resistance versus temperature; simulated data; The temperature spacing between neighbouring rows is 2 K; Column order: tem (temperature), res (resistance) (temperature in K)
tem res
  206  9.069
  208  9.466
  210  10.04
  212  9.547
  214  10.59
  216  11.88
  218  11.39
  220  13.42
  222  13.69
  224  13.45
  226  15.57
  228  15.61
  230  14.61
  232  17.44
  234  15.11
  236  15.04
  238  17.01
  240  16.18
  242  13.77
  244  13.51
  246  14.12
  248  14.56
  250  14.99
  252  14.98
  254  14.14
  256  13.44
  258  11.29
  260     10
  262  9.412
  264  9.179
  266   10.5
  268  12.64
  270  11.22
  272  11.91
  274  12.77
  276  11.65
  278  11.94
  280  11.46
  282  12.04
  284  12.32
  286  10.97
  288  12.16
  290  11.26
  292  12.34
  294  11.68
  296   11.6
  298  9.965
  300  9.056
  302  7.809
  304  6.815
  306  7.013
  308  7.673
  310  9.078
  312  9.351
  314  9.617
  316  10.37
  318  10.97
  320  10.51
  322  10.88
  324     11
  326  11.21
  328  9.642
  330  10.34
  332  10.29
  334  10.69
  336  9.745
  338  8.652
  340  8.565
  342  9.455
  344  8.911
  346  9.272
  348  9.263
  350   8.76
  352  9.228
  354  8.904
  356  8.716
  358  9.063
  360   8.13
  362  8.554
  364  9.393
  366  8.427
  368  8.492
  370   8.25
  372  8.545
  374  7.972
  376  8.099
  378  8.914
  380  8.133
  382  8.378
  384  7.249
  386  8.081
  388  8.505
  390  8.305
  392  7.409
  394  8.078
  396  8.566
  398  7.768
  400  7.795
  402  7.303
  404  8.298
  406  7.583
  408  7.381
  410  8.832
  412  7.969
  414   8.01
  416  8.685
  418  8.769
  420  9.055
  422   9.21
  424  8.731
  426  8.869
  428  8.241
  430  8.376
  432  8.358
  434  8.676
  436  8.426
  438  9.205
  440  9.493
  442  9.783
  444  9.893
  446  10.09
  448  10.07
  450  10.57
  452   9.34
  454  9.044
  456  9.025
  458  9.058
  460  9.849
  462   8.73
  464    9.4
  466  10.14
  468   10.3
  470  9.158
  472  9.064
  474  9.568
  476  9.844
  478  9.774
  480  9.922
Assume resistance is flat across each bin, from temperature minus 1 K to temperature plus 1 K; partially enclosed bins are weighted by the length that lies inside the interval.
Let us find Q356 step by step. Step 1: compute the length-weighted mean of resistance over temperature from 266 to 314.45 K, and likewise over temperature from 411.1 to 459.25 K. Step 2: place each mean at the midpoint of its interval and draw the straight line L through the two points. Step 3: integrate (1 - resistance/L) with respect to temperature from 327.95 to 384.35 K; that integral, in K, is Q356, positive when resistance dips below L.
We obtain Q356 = 5.7 K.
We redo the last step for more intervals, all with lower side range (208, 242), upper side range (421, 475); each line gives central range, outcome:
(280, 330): 7.63 K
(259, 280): 2.69 K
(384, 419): 7.33 K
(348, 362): 2.89 K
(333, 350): 3.12 K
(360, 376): 3.52 K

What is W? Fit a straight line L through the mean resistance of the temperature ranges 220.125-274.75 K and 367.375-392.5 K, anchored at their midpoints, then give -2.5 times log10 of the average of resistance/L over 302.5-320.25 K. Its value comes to 0.22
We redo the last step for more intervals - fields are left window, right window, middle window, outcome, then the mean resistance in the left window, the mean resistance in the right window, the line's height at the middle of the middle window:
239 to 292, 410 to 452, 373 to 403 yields 0.227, 12.4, 9.03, 9.9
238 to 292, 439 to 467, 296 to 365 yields 0.222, 12.5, 9.61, 11.5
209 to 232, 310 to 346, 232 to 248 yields -0.215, 12.9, 9.97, 12.4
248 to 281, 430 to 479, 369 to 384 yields 0.262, 12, 9.43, 10.5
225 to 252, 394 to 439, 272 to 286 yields 0.144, 15.2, 8.36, 13.6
